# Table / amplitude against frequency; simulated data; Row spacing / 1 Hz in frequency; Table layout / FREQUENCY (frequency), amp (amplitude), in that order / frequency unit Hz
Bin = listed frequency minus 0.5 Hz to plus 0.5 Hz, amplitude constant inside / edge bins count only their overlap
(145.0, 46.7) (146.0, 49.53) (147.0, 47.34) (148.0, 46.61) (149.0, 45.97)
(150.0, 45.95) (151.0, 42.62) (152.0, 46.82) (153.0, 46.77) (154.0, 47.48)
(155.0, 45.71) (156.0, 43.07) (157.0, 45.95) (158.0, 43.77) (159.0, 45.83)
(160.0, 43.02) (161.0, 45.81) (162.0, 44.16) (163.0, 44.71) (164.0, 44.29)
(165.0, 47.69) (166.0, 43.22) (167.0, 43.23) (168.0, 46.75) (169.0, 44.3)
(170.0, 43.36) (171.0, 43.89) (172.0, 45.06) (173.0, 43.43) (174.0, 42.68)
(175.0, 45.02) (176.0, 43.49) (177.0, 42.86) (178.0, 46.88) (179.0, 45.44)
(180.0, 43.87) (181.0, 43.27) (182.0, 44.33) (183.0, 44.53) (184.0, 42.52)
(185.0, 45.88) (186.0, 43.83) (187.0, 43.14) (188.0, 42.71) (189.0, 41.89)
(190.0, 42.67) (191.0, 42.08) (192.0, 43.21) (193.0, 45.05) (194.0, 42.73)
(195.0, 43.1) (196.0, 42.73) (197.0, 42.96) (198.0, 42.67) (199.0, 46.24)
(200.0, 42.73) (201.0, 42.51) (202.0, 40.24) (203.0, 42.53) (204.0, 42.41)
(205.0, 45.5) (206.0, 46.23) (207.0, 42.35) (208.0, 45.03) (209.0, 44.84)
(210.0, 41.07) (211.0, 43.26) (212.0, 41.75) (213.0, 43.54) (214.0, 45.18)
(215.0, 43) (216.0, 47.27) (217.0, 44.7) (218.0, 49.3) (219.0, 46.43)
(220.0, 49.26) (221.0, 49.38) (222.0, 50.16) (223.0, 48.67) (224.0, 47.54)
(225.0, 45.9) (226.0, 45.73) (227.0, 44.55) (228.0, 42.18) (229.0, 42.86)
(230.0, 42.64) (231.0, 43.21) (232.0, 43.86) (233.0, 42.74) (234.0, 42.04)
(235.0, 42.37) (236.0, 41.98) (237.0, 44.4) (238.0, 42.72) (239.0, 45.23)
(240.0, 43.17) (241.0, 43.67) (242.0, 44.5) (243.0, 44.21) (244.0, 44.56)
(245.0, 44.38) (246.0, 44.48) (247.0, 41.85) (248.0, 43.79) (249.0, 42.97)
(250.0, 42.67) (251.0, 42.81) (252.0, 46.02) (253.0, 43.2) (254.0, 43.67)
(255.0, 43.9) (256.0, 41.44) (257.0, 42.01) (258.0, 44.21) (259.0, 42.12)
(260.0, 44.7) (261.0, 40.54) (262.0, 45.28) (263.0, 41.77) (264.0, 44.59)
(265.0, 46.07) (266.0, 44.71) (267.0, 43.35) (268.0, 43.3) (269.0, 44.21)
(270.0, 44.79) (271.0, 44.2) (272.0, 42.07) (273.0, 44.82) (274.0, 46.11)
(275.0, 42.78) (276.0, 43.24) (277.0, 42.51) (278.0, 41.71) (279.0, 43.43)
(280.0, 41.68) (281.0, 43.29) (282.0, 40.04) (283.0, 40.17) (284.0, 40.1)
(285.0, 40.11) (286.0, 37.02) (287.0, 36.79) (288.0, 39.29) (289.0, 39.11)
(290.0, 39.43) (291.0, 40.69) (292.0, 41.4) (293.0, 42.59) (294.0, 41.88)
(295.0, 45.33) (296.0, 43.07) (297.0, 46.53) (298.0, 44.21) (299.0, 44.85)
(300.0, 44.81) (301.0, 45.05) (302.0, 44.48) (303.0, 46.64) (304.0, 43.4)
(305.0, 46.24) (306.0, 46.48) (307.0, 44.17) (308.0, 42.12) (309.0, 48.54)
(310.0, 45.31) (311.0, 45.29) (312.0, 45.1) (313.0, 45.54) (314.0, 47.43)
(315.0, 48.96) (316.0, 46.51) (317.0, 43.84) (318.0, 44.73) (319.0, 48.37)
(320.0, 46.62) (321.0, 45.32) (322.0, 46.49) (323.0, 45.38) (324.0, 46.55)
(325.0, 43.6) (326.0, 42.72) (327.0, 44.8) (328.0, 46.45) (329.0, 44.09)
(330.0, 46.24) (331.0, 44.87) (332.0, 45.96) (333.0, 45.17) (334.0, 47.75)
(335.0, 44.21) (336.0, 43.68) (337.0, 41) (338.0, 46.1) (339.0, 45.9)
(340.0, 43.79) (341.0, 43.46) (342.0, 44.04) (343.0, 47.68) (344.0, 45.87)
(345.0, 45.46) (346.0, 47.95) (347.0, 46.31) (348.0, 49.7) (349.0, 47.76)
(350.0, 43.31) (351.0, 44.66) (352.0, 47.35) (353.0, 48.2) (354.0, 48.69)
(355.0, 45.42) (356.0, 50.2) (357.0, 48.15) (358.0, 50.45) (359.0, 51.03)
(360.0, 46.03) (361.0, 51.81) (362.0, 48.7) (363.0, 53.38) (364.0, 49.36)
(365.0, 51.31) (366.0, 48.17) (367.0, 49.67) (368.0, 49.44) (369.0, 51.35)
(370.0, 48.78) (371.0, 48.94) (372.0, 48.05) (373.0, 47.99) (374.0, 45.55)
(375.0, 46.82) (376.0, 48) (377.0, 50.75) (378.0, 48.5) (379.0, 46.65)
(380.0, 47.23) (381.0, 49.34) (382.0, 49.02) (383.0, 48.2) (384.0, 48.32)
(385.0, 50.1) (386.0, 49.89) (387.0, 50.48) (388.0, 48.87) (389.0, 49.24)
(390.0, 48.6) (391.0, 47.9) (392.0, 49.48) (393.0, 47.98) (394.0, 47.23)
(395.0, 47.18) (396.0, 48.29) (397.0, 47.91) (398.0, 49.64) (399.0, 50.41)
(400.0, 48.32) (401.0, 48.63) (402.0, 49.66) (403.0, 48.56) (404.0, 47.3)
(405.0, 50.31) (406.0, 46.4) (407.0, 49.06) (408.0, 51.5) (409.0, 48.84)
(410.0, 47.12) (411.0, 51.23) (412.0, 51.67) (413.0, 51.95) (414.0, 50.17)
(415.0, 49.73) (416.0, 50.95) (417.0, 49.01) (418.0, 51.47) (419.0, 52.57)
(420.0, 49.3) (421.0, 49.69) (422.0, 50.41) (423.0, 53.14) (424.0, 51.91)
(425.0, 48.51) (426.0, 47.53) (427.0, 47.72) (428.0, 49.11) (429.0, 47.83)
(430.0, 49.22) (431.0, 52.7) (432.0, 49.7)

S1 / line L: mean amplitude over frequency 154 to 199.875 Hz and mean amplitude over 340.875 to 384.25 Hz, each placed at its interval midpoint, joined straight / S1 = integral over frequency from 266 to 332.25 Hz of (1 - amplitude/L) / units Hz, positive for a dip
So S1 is 4.1 Hz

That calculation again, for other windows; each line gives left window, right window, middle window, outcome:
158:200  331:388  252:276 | 1.1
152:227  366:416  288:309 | 1.5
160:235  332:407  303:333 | 0.8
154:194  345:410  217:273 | 1.8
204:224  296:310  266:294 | 2.1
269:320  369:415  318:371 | -0.7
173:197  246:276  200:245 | -0.8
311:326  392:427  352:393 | -0.8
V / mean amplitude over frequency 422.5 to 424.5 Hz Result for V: 52.5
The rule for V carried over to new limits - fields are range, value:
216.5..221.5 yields 47.8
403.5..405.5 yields 48.8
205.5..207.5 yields 44.3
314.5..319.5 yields 46.5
